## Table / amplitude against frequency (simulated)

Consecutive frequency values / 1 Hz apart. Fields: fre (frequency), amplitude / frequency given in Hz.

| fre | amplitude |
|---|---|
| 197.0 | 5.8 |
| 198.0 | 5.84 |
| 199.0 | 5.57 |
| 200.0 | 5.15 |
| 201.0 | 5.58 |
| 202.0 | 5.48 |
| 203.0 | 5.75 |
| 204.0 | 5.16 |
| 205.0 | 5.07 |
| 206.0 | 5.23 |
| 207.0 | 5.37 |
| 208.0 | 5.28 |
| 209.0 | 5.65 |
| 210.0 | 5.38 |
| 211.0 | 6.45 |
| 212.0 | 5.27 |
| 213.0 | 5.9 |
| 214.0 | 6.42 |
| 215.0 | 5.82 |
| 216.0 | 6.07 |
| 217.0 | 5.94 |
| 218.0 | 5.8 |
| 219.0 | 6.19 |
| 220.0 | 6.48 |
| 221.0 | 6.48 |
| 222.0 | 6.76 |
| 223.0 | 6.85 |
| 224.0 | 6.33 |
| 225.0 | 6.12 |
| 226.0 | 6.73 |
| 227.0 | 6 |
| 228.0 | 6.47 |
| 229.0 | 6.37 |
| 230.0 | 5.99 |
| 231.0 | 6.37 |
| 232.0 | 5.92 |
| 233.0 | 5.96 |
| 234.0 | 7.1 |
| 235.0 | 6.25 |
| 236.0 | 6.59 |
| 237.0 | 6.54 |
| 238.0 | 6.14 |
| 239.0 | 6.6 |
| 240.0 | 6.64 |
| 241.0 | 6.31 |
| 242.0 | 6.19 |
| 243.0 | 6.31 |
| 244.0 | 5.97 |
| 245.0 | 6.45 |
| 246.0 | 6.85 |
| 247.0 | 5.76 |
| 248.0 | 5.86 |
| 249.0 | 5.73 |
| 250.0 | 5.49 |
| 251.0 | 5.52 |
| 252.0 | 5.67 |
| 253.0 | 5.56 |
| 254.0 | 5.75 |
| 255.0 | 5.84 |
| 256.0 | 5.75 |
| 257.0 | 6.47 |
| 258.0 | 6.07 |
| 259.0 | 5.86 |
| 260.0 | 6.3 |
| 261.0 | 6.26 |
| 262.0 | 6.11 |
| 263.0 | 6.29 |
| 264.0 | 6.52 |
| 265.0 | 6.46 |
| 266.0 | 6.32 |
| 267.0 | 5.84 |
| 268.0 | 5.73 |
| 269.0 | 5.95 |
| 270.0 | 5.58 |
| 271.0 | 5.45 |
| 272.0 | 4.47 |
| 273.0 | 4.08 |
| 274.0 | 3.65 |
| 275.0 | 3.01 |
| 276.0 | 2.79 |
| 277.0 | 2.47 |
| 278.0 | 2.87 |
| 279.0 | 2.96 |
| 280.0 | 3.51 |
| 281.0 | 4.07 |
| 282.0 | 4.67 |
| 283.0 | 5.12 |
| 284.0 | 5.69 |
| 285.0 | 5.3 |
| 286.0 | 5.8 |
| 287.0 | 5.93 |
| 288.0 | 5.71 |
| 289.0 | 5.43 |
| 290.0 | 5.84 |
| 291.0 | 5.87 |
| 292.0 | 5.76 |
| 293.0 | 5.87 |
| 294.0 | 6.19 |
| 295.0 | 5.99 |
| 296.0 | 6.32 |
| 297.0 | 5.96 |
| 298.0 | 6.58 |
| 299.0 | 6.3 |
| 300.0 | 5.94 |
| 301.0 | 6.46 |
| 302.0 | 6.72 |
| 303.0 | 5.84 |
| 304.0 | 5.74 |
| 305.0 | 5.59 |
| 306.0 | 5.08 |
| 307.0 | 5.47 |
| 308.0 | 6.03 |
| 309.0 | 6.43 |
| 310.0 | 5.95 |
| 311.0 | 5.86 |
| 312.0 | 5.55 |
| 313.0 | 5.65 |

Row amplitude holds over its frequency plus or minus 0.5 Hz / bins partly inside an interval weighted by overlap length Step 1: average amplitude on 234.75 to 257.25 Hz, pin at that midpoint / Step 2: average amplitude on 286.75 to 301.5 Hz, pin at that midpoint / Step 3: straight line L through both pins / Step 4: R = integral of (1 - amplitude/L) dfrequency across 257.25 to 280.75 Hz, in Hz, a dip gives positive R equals 4.15 Hz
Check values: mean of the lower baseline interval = 6.09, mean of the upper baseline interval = 6.01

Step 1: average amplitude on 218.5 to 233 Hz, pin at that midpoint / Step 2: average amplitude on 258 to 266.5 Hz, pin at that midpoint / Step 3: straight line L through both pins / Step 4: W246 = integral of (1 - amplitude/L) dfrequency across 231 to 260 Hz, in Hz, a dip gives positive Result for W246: 0.8 Hz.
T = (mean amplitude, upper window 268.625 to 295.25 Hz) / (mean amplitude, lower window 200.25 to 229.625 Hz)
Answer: 0.8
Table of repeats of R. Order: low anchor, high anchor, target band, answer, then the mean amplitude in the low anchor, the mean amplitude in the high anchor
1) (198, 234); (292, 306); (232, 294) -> 4.6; 5.94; 6.07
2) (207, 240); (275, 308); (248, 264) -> -0.5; 6.19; 5.28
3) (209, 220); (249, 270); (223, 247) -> -1.6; 5.94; 5.97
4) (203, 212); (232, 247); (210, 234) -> -1.4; 5.46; 6.38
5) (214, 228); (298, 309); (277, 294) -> 3.0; 6.29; 5.97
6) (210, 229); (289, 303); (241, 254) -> 0.5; 6.21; 6.1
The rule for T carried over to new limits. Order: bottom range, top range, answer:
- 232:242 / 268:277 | 0.68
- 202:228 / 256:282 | 0.84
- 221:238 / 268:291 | 0.72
